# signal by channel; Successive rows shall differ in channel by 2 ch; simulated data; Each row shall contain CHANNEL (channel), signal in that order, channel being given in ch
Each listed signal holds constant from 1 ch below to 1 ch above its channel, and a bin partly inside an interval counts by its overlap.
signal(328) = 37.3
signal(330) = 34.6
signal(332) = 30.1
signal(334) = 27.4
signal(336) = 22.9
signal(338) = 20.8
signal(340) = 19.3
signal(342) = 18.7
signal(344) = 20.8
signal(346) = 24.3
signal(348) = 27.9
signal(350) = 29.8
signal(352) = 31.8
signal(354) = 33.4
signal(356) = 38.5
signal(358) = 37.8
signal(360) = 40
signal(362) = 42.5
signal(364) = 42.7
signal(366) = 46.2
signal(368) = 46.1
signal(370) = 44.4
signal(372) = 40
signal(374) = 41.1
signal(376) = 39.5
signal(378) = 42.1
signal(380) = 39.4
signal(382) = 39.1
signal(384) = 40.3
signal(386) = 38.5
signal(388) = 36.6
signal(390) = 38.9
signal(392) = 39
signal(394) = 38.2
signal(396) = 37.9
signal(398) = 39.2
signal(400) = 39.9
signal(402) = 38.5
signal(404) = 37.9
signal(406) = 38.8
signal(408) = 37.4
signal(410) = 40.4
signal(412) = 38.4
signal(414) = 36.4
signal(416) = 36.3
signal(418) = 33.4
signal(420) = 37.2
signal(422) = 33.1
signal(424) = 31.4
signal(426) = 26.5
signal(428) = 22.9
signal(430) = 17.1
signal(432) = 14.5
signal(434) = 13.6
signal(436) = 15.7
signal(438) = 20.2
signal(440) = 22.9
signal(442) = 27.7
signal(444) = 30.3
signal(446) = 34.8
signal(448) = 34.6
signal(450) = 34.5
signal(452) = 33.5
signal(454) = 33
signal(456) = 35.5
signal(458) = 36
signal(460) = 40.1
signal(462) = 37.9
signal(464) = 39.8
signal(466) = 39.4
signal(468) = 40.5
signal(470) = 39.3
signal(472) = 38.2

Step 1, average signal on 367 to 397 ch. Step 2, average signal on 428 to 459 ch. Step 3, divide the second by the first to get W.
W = 0.67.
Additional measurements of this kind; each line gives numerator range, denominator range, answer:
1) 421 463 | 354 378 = 0.69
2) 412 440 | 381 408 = 0.68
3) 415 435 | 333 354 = 1.07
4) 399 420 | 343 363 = 1.15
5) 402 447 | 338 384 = 0.83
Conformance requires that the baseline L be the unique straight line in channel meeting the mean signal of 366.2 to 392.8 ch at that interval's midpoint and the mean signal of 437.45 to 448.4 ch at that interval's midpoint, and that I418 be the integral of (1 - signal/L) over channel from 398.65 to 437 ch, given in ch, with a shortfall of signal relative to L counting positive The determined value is 2.9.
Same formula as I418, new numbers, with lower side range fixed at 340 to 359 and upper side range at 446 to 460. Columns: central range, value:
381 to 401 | -4.85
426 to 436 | 4.69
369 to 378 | -3.34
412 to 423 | -0.93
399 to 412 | -2.72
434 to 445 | 3.77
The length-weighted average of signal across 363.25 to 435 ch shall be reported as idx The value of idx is 36.2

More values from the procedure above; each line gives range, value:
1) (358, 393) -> 40.9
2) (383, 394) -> 38.6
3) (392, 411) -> 38.7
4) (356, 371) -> 42.5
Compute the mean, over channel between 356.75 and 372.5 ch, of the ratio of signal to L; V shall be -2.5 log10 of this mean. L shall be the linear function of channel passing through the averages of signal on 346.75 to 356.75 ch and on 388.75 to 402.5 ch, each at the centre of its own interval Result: -0.24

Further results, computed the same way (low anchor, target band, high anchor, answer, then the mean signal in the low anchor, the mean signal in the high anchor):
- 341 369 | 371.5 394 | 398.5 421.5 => -0.10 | 34.3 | 37.6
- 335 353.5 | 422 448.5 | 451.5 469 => 0.39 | 24.3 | 37.4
